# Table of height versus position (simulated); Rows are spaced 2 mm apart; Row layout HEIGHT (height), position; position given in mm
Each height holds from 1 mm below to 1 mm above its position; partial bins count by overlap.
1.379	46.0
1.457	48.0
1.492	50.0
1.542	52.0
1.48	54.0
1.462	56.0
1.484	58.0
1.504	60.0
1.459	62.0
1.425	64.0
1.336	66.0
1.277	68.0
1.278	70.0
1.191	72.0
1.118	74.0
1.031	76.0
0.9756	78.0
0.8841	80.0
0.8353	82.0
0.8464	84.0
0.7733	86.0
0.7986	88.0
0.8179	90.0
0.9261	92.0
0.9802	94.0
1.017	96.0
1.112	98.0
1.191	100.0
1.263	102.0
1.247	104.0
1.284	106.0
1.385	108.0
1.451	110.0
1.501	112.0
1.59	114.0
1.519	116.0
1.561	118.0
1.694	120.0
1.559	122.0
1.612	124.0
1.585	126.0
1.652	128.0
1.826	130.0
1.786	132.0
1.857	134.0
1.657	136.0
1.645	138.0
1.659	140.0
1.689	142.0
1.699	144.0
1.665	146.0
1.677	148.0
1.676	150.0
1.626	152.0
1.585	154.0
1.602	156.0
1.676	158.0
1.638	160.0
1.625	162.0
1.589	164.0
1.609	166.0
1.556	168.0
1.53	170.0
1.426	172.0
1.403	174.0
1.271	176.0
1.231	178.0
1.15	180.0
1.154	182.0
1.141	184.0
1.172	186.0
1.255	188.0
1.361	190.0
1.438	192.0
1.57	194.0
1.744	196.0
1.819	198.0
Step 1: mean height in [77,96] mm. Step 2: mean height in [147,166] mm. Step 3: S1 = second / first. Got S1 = 1.86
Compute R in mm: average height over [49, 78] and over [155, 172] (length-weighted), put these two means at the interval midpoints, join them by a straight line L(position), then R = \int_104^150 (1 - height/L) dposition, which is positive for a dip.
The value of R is -3.2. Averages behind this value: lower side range 1.35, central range 1.61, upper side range 1.59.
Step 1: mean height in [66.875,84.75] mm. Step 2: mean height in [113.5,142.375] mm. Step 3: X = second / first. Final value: 1.6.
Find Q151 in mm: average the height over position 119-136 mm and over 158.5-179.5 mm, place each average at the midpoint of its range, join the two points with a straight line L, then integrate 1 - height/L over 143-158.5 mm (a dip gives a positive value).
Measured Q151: -0.7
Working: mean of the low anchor 1.69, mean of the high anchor 1.48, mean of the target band 1.65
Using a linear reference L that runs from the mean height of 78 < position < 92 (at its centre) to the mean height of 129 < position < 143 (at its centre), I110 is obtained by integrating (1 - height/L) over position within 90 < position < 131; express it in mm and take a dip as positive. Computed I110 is -2.9 mm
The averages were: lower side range 0.844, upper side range 1.73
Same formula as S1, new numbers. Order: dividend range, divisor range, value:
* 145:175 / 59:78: 1.25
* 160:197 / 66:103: 1.37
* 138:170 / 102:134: 1.05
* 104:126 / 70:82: 1.44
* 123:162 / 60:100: 1.56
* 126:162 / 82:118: 1.45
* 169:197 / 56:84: 1.11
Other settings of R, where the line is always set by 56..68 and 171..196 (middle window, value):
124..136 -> -3.14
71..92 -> 7.21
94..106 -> 2.01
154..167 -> -2.75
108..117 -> -0.77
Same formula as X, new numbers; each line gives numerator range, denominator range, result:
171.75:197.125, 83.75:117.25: 1.14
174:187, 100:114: 0.88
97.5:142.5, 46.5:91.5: 1.28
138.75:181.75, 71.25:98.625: 1.63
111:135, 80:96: 1.90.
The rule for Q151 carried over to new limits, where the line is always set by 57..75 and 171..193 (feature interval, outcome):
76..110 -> 7.5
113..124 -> -2.3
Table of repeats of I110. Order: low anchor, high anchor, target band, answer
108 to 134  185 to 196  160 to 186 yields 1.08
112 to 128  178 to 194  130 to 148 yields -2.64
